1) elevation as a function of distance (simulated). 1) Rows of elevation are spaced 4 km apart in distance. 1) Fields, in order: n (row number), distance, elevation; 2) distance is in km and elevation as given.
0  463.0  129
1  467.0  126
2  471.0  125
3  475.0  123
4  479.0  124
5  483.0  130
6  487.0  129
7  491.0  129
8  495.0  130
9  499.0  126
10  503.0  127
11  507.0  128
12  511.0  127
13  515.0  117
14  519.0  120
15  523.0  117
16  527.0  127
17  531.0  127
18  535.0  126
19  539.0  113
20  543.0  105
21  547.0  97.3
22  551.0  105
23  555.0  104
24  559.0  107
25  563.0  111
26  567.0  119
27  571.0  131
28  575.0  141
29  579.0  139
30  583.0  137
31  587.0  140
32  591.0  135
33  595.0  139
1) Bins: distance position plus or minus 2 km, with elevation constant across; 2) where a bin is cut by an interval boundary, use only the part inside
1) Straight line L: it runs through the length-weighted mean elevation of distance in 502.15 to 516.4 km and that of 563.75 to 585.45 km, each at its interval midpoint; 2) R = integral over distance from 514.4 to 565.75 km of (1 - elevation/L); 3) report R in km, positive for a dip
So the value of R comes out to 5.9 km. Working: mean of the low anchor 125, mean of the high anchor 132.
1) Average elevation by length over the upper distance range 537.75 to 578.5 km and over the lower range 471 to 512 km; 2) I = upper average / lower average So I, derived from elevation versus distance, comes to 0.90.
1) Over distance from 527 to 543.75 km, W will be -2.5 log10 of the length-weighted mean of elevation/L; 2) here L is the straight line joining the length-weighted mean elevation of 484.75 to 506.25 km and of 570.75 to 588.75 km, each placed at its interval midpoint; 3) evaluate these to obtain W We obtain 0.11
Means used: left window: 128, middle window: 120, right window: 138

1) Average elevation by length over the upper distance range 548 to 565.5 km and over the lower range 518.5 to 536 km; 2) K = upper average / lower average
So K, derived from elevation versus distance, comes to 0.9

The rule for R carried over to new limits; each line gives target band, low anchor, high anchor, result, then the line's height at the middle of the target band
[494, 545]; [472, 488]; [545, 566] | -2.97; 115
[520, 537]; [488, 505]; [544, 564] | -1.34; 115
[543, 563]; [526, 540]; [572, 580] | 4.06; 131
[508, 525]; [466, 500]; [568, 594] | 1.24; 130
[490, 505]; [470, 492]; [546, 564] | -0.75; 122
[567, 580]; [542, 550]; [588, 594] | -1.19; 123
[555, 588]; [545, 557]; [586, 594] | -1.48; 121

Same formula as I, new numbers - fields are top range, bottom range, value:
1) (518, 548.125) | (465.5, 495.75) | 0.92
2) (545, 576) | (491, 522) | 0.91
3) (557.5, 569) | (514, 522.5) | 0.95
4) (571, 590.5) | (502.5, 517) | 1.11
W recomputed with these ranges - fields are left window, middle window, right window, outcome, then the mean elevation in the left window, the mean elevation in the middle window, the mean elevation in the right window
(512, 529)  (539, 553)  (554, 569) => 0.10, 121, 104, 111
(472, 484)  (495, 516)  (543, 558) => -0.08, 125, 126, 103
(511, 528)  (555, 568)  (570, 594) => 0.19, 121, 111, 138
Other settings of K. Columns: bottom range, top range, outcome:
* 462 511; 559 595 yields 1.03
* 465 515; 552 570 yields 0.88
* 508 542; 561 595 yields 1.09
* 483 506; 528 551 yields 0.88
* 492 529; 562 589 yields 1.06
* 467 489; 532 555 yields 0.87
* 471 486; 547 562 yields 0.83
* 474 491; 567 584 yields 1.06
